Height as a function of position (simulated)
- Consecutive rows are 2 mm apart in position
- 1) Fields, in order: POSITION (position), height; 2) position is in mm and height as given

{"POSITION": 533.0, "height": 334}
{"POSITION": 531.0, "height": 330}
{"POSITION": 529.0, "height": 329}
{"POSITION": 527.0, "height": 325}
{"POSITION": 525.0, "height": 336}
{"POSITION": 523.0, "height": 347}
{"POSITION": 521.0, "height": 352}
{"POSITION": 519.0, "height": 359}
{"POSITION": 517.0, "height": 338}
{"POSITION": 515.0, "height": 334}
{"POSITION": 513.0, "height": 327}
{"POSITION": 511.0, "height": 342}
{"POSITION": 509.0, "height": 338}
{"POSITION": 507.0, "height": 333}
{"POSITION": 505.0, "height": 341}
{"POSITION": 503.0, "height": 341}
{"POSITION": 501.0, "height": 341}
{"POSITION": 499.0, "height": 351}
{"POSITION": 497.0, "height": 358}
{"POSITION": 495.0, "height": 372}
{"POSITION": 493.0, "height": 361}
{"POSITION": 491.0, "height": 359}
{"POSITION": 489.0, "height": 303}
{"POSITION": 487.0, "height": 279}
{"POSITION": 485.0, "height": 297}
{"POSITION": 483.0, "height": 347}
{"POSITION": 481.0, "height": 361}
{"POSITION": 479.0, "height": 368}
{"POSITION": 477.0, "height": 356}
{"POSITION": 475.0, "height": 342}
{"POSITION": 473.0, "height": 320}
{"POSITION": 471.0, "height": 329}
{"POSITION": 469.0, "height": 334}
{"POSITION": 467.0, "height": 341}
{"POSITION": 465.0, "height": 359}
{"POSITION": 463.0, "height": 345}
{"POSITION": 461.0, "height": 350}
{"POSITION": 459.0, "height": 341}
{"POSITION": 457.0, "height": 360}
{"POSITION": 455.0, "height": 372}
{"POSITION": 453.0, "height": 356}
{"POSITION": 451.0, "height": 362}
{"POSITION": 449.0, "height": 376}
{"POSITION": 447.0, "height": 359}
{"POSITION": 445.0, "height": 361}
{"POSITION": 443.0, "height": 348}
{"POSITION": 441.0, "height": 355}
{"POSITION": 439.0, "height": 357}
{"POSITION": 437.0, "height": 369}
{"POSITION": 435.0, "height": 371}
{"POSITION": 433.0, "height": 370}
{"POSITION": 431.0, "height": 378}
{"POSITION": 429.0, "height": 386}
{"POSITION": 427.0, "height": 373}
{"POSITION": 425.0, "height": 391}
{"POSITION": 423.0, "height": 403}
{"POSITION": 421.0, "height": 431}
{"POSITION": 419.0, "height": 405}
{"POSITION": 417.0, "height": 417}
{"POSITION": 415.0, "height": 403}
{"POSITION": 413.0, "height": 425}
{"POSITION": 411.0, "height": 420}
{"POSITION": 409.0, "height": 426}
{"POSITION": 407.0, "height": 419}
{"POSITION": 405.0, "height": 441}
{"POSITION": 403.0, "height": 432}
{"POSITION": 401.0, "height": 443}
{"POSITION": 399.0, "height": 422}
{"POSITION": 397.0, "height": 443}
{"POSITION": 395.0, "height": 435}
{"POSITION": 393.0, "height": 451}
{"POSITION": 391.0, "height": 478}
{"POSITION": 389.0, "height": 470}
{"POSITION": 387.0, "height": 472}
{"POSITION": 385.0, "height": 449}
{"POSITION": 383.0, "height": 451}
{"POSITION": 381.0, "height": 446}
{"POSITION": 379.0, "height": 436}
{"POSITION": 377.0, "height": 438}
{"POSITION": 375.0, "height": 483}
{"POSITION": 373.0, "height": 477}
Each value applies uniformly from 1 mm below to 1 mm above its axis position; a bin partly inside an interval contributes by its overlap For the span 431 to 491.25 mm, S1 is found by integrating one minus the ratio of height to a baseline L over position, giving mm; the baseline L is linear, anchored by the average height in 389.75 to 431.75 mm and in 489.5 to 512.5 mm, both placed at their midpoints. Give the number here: 4.95 mm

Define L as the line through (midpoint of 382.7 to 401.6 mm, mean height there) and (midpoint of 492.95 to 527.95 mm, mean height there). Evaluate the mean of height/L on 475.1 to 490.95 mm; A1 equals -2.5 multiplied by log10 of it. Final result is 0.11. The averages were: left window 452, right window 344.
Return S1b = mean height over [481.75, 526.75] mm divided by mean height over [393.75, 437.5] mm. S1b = 0.83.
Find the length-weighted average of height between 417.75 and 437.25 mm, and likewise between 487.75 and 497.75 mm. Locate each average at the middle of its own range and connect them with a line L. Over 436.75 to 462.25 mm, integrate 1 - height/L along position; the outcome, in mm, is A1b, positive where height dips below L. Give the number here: 1.1 mm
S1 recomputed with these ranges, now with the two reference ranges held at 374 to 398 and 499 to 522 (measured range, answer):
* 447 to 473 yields 2.42 mm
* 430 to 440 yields 0.99 mm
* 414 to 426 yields 0.43 mm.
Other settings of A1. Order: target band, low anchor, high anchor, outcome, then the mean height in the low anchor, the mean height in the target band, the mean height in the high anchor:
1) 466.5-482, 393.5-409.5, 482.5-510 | 0.05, 433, 344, 337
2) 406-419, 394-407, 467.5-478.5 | 0.00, 435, 417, 338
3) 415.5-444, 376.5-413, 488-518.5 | 0.08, 442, 383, 343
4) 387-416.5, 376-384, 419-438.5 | -0.05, 443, 437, 386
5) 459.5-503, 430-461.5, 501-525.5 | 0.03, 362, 342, 341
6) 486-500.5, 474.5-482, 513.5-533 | 0.03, 358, 340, 338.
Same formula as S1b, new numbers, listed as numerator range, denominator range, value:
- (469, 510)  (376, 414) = 0.77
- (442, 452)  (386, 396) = 0.78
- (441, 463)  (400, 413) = 0.83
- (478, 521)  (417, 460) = 0.91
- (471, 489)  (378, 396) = 0.73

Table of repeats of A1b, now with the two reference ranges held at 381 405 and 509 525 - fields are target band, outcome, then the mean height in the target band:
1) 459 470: 1.2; 345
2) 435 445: 1.2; 359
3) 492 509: 0.3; 349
